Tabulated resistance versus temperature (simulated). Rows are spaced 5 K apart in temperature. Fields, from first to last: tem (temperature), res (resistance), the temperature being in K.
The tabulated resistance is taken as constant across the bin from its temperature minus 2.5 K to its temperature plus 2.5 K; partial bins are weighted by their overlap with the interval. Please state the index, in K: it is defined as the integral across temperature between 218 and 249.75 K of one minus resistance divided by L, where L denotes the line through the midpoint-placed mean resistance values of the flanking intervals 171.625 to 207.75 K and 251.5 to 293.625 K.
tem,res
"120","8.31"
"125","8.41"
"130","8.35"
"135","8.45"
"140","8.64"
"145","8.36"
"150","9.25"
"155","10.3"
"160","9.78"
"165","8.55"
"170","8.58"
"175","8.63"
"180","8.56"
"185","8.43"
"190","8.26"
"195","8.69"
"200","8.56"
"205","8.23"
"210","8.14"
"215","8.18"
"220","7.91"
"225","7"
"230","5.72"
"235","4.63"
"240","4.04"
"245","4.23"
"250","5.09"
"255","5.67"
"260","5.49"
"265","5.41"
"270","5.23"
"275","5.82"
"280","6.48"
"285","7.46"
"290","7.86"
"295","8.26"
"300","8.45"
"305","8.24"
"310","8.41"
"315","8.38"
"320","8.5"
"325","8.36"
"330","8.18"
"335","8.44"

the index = 7.8 K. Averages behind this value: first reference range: 8.48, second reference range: 6.21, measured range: 5.52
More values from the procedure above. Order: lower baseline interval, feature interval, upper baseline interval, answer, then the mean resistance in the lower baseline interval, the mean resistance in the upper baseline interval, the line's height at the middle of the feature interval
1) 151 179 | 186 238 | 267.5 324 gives 6.5 K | 9.14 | 7.58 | 8.58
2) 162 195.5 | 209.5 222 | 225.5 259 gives -3.0 K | 8.54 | 5.05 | 6.5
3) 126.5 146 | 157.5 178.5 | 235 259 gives -4.2 K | 8.45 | 4.79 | 7.4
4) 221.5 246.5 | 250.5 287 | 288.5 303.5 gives 5.6 K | 5.27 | 8.22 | 6.92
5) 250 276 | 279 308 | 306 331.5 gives -3.4 K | 5.47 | 8.37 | 7.05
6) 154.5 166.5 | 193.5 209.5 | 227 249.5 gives -3.3 K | 9.5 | 4.75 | 6.99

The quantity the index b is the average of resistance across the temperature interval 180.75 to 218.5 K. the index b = 8.35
